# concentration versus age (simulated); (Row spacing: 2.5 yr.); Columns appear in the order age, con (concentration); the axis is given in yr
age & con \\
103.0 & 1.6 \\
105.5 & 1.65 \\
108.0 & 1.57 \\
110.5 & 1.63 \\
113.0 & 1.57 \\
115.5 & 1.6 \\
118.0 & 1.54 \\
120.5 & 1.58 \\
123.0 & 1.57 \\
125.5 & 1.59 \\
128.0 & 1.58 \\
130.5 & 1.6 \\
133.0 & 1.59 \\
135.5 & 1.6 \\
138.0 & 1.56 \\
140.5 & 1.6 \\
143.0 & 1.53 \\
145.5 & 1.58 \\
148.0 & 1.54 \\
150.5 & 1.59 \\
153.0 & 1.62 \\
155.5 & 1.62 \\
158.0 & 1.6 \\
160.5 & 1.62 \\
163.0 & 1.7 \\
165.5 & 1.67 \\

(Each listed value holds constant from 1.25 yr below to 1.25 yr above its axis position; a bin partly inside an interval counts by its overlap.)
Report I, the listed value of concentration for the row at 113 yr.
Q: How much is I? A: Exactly 1.57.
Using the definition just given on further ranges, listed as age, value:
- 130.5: 1.6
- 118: 1.54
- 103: 1.6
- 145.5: 1.58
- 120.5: 1.58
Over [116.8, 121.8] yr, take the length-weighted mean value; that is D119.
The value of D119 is 1.56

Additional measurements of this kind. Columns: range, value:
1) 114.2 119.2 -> 1.57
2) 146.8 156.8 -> 1.59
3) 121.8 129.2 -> 1.58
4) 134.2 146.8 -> 1.57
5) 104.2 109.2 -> 1.61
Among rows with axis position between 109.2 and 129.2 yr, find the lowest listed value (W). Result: 1.54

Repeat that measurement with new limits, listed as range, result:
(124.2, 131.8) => 1.58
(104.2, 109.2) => 1.57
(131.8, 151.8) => 1.53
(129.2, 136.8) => 1.59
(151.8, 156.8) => 1.62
